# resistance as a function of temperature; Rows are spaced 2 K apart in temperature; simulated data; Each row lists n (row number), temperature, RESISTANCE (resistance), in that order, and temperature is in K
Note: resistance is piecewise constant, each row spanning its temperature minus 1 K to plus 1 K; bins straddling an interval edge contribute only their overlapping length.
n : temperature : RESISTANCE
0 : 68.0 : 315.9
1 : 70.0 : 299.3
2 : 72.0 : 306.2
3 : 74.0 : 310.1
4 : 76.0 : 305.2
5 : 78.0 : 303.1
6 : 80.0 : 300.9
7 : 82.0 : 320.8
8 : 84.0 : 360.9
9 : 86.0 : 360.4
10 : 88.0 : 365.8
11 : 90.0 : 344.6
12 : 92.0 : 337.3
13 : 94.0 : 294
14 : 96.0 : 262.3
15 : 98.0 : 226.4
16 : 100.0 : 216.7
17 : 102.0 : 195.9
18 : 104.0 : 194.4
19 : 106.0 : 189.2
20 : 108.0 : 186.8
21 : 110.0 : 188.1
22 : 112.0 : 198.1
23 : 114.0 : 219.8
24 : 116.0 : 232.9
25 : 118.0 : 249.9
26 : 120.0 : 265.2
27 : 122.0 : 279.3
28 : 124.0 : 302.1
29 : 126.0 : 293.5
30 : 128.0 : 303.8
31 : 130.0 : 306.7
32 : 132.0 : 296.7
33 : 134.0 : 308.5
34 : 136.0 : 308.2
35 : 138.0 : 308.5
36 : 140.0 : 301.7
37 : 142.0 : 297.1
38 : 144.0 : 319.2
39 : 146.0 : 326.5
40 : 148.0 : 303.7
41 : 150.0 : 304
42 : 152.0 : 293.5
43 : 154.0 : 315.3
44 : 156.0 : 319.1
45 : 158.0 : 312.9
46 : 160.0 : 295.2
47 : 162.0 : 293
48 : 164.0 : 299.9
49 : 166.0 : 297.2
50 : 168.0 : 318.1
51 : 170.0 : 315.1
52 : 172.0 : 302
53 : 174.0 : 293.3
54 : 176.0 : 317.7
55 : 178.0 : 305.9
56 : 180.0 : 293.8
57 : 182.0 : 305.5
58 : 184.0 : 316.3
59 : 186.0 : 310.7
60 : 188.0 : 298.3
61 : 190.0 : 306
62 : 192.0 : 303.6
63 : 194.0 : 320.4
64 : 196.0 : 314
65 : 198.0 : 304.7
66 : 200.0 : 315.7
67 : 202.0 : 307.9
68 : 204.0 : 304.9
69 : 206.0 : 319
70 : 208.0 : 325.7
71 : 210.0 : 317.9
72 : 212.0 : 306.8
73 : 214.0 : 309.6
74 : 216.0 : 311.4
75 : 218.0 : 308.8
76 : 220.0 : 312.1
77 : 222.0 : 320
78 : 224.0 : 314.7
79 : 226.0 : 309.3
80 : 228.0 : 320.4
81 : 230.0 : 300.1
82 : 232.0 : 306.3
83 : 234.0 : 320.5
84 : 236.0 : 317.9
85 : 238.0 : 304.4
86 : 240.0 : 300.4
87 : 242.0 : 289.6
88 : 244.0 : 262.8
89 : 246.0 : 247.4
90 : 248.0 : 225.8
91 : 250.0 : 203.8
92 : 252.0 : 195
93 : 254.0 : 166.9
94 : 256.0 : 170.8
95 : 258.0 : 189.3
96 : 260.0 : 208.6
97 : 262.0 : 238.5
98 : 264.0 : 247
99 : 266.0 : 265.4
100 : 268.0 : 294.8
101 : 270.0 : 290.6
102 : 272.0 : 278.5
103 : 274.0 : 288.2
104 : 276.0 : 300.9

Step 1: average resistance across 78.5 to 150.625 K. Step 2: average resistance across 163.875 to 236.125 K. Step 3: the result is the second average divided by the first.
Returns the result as 1.11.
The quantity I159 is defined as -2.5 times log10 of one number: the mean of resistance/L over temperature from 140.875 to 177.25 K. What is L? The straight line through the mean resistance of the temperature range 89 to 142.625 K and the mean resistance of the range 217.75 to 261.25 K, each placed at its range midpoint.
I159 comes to -0.16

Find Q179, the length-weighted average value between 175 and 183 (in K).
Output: 306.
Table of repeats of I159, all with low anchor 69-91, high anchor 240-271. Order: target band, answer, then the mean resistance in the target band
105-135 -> 0.192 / 255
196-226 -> -0.209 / 313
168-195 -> -0.128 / 307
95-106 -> 0.407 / 216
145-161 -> -0.076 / 309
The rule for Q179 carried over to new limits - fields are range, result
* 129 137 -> 305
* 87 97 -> 321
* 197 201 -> 310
